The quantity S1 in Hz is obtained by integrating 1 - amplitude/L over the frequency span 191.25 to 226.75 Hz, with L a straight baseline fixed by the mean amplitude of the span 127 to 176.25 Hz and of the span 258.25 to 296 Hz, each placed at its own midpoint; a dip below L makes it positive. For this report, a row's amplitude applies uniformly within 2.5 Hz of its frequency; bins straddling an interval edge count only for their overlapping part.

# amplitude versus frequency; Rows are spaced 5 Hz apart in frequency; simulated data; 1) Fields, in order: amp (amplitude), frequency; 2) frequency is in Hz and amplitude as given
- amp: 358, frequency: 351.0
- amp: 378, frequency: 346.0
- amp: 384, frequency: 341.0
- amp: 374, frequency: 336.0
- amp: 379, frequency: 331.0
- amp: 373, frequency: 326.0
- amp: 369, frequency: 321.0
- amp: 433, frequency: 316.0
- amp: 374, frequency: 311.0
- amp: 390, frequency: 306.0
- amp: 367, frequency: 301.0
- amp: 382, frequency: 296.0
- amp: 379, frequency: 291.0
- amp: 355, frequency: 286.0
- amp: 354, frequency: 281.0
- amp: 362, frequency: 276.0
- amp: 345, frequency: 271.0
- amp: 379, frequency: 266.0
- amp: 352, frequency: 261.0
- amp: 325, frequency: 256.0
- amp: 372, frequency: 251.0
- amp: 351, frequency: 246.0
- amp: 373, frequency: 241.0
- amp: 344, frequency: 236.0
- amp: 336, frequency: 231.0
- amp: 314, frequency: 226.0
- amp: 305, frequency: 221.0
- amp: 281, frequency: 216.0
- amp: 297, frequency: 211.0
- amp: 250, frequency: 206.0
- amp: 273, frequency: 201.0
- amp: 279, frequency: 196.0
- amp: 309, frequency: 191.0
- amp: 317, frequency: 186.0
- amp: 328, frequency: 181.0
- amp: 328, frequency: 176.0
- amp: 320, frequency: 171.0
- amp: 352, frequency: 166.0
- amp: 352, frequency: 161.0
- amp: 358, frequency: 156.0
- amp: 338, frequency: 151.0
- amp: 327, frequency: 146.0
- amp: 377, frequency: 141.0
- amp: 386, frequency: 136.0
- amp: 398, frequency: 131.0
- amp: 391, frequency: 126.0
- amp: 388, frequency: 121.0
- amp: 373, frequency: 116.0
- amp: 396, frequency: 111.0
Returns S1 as 7.2 Hz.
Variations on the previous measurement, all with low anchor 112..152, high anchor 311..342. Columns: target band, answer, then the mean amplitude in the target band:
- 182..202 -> 4.2 Hz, 299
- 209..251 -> 5.7 Hz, 328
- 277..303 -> 1.1 Hz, 367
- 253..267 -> 1.1 Hz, 350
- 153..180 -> 2.5 Hz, 341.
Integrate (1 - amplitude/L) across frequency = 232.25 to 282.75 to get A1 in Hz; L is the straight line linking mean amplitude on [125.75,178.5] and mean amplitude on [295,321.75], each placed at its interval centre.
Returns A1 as 2.9 Hz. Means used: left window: 356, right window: 387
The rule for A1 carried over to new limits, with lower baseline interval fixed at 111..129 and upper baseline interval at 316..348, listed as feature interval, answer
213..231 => 3.7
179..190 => 1.8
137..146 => 0.5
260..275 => 0.9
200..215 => 4.3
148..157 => 0.9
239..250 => 0.6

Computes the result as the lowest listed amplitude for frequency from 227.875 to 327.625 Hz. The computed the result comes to 325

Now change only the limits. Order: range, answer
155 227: 250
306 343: 369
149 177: 320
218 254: 305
